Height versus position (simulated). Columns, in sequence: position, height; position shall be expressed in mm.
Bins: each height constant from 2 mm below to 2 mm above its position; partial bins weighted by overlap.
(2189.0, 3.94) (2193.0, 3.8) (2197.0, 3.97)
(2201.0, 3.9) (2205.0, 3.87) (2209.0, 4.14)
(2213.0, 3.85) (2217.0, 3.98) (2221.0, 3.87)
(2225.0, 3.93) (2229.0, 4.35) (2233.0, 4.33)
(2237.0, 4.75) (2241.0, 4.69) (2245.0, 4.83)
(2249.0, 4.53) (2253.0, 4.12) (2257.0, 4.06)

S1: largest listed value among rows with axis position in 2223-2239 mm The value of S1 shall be 4.75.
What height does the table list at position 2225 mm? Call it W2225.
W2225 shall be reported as 3.93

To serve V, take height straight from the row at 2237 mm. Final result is 4.75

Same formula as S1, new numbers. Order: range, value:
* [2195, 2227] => 4.14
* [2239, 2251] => 4.83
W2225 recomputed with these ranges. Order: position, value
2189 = 3.94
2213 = 3.85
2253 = 4.12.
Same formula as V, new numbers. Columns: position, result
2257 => 4.06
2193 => 3.8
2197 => 3.97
